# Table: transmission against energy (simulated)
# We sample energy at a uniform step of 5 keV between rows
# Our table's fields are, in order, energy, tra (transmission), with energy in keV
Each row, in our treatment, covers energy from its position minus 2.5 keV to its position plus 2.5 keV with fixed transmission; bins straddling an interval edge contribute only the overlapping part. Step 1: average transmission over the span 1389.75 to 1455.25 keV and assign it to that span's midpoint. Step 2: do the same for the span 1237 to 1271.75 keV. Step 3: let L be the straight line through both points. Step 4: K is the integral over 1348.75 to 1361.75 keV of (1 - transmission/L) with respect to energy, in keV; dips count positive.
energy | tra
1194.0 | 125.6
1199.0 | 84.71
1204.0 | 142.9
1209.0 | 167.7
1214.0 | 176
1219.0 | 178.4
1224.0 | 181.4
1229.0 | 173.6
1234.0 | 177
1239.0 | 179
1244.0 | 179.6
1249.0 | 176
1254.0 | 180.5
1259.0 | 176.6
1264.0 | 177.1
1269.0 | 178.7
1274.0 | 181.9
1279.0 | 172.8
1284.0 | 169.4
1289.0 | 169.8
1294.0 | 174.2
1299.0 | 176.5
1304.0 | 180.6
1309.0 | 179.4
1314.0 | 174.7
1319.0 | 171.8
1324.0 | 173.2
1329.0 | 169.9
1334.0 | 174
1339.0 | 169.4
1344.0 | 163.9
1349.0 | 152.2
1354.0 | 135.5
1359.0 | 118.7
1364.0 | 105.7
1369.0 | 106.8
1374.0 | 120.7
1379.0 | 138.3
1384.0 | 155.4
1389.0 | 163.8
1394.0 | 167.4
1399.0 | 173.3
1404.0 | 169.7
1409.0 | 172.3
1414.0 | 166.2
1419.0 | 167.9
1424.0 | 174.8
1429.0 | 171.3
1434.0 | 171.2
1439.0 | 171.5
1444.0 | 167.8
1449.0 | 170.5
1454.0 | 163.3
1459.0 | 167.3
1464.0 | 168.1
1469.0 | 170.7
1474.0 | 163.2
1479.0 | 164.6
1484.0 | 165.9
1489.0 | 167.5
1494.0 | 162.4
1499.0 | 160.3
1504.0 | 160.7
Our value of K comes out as 3.1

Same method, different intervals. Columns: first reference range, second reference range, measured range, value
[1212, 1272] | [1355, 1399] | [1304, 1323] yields -2.4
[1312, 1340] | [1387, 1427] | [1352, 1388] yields 9.2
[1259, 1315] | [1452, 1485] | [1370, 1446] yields 3.2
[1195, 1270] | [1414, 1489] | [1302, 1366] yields 3.2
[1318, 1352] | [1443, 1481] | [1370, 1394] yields 3.2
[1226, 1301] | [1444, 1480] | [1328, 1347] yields 0.4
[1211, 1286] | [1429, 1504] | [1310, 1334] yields 0.1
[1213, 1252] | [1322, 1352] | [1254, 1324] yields -1.7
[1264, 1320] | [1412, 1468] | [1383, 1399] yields 0.6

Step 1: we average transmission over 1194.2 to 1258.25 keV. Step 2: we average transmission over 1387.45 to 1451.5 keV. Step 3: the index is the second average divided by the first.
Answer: 1.0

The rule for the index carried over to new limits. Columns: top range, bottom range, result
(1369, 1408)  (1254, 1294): 0.87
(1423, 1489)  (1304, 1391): 1.11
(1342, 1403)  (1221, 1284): 0.80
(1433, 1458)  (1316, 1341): 0.98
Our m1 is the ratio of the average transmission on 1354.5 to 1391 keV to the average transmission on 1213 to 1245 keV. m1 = 0.73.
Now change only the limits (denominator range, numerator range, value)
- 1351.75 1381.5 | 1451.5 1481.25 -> 1.38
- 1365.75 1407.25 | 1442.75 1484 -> 1.12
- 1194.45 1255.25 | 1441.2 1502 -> 1.01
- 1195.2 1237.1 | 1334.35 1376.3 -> 0.85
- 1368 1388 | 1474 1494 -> 1.23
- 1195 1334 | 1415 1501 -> 0.98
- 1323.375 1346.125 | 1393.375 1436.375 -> 1.00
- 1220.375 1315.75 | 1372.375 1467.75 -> 0.93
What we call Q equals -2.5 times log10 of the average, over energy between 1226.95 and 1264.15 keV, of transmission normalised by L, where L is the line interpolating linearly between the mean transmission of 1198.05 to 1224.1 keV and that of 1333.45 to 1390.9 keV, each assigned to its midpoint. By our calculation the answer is -0.16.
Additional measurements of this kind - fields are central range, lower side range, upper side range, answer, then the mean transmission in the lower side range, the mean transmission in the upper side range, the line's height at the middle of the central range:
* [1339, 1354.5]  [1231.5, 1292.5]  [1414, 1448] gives 0.119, 176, 170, 173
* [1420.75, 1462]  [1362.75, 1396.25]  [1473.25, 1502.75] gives -0.115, 138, 164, 153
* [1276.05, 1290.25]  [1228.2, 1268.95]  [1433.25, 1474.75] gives 0.031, 178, 168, 176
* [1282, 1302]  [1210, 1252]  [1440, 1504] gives 0.010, 177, 166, 174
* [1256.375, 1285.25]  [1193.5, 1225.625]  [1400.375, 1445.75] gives -0.126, 152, 170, 157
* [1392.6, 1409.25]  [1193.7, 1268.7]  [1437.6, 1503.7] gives -0.028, 167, 166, 166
